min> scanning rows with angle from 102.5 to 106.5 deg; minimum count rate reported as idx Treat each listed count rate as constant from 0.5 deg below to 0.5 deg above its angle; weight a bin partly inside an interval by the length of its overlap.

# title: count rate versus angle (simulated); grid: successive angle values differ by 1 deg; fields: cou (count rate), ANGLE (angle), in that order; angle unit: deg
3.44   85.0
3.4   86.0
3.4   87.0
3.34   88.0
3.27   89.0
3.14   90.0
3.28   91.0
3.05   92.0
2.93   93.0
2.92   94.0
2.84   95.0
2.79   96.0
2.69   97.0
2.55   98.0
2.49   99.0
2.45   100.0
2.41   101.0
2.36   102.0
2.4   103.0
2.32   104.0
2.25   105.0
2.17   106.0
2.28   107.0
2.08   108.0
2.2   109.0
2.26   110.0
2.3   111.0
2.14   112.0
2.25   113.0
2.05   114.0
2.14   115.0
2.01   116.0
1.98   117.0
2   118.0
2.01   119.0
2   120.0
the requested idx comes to 2.17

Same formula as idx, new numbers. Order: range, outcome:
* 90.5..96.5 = 2.79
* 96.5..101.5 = 2.41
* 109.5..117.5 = 1.98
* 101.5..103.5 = 2.36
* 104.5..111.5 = 2.08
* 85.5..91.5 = 3.14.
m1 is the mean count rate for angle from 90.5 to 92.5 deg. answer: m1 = 3.17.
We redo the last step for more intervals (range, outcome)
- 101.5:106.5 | 2.3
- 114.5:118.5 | 2.03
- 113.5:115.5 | 2.09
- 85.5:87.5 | 3.4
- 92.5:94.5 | 2.92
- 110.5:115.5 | 2.18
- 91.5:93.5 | 2.99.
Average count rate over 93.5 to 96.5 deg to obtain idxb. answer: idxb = 2.85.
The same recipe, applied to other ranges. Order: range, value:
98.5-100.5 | 2.47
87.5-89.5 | 3.3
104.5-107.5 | 2.23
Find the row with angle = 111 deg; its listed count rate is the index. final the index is 2.3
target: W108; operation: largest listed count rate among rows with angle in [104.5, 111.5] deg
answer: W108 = 2.3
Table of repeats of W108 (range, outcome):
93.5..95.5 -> 2.92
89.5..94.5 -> 3.28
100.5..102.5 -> 2.41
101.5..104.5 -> 2.4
